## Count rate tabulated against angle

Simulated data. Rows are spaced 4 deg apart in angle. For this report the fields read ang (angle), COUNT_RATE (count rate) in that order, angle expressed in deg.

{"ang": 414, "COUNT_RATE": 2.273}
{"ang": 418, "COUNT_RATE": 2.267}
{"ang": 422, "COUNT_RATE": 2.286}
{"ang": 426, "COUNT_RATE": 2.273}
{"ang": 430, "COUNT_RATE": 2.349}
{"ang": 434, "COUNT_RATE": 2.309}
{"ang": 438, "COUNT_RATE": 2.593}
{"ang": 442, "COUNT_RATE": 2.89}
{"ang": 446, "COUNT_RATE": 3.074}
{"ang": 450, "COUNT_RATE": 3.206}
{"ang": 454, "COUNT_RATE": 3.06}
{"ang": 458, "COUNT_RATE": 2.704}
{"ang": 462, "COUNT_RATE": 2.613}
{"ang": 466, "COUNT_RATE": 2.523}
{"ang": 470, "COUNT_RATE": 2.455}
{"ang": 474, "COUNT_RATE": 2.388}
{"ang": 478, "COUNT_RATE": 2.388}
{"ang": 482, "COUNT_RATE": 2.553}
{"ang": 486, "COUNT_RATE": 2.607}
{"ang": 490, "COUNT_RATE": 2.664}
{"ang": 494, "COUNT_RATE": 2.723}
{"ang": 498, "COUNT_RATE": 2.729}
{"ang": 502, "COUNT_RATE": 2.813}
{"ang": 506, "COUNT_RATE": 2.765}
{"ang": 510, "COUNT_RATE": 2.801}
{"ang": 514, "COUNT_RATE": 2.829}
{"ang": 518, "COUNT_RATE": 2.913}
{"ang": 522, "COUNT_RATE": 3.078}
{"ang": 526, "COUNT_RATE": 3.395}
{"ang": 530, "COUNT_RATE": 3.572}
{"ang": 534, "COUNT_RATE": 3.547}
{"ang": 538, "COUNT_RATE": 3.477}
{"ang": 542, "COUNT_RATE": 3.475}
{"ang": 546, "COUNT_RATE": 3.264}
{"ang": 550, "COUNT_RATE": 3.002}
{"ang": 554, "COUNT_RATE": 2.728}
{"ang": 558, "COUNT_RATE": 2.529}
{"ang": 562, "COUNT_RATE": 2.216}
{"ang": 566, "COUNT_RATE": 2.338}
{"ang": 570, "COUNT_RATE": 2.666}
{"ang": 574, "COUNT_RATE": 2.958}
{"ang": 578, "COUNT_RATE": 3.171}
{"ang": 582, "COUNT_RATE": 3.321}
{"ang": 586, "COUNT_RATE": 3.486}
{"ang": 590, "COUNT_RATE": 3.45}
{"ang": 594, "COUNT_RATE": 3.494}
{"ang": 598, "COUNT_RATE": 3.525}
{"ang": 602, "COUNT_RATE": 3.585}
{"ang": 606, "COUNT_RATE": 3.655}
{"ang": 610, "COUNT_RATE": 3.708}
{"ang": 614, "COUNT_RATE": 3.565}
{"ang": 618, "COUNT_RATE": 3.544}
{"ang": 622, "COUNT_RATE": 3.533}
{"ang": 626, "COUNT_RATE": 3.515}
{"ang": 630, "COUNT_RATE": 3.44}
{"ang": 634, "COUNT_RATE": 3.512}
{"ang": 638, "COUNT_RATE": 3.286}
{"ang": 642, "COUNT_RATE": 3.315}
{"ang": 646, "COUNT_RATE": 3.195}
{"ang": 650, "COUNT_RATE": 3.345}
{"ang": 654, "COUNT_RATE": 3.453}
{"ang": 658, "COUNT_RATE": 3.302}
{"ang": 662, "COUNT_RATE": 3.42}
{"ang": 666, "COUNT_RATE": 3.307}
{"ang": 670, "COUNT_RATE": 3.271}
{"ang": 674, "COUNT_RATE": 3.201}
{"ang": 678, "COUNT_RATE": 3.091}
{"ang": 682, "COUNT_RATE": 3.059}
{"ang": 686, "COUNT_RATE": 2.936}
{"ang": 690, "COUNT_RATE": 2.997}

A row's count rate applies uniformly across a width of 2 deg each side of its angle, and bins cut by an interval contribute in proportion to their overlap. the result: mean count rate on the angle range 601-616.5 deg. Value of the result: 3.63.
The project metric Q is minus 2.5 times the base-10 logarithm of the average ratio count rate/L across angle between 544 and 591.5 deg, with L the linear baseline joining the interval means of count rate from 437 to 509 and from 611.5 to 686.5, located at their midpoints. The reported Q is 0.05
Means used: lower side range 2.71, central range 2.92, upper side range 3.34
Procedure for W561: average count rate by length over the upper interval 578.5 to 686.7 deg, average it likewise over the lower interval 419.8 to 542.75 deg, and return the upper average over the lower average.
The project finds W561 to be 1.21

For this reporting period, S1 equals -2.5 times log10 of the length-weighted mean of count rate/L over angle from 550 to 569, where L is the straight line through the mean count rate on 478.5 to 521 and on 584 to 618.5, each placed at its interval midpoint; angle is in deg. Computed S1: 0.26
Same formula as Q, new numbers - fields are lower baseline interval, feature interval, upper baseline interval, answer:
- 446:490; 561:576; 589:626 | 0.278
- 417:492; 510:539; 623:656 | -0.115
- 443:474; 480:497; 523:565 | 0.099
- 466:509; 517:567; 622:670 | -0.071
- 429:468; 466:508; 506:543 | 0.145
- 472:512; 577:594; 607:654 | -0.063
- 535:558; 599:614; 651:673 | -0.120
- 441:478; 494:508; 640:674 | 0.039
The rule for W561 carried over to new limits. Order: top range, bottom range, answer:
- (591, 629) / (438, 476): 1.29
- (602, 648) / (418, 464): 1.31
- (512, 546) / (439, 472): 1.17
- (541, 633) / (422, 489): 1.23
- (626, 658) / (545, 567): 1.26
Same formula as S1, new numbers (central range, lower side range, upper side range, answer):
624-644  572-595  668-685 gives -0.06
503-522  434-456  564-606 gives 0.08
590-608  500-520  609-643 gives -0.07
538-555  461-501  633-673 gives -0.12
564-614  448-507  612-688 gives -0.06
